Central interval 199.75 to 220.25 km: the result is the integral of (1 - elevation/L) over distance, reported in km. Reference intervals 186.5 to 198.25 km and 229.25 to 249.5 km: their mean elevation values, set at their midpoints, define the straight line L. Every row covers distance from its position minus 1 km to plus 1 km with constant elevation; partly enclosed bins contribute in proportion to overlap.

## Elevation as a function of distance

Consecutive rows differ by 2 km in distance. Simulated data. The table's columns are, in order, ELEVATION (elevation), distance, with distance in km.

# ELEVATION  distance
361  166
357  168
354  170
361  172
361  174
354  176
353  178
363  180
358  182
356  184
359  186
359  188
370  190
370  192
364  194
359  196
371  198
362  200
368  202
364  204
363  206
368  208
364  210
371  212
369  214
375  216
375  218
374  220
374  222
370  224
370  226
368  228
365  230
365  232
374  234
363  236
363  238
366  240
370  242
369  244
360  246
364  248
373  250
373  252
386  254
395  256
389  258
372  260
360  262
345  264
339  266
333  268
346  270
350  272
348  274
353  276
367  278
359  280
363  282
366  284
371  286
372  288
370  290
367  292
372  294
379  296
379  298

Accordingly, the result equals -0.2 km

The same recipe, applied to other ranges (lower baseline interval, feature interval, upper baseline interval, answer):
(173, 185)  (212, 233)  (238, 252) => -0.4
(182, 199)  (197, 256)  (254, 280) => -1.3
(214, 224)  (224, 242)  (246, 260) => 0.4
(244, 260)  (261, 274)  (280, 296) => 1.0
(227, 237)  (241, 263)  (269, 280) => -0.8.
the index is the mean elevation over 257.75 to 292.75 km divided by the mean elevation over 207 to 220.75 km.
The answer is 0.97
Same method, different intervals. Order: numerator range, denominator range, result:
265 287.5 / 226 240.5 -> 0.97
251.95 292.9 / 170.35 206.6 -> 1.00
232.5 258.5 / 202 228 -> 1.01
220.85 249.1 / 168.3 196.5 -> 1.02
